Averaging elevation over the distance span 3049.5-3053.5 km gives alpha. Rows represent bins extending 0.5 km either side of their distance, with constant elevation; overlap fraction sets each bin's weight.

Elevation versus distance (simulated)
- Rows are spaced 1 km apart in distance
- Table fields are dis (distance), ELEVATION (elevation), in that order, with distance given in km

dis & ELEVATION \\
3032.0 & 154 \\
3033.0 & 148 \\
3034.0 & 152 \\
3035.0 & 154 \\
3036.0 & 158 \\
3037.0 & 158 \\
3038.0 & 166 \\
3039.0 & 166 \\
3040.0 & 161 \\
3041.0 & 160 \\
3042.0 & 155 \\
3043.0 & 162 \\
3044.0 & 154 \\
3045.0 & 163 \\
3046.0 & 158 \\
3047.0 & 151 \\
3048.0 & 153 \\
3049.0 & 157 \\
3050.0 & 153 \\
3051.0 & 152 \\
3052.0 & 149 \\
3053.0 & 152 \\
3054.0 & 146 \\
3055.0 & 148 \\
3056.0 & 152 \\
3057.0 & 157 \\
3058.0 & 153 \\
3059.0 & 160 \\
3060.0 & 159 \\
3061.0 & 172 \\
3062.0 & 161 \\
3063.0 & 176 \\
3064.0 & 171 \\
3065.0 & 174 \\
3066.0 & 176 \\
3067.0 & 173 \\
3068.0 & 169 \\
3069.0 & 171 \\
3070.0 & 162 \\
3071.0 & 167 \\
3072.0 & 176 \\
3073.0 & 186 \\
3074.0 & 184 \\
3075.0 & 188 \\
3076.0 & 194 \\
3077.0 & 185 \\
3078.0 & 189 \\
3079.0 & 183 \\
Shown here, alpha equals 152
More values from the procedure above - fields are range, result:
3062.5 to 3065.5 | 174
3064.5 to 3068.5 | 173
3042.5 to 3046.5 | 159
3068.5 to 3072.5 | 169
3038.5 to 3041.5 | 162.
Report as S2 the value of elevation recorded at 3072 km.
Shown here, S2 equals 176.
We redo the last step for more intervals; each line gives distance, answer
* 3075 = 188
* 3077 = 185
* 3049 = 157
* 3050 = 153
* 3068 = 169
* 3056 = 152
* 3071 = 167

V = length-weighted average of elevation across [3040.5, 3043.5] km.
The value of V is 159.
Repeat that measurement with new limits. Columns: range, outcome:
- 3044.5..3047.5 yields 157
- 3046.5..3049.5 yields 154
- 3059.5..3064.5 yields 168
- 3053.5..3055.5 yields 147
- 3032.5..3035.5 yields 151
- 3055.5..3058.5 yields 154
